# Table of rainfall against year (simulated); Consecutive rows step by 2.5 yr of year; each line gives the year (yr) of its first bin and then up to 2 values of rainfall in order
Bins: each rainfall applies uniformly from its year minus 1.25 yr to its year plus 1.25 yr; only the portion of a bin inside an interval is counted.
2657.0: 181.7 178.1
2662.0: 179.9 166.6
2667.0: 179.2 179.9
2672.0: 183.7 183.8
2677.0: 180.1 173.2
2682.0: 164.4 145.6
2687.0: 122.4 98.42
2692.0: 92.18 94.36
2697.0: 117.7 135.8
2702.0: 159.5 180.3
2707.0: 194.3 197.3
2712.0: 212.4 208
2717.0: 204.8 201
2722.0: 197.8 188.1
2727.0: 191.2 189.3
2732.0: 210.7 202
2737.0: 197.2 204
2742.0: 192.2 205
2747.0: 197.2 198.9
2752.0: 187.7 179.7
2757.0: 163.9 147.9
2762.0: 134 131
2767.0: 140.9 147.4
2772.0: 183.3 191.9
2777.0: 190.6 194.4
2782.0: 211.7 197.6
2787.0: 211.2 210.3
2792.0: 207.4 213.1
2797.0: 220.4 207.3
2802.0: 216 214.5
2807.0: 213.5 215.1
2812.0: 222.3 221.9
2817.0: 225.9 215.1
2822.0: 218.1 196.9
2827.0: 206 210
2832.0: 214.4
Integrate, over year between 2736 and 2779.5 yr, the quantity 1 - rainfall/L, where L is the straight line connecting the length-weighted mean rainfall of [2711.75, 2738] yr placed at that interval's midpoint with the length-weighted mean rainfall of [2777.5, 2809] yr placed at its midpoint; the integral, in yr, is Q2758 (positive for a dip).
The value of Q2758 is 5.9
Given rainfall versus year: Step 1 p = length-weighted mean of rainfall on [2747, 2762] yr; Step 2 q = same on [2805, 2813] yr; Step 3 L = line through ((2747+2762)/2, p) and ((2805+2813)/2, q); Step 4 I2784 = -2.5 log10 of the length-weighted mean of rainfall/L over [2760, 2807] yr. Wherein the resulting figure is 0.04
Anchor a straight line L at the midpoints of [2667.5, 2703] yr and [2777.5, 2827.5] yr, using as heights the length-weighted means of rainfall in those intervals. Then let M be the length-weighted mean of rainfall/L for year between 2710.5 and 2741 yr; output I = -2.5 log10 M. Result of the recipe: -0.19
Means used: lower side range 146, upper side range 212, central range 200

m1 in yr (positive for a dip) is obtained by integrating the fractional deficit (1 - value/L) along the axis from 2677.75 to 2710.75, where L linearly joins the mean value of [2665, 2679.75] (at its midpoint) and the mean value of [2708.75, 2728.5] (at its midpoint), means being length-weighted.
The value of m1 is 7.8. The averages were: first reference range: 180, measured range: 145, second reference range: 200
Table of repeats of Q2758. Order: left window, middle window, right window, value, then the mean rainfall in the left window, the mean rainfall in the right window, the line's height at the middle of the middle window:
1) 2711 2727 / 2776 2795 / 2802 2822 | 0.8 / 201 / 218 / 213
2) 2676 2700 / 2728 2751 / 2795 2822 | -4.3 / 132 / 217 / 168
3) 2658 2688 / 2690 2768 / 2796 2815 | 5.9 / 170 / 216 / 190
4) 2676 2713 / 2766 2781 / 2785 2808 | 1.7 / 151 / 212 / 198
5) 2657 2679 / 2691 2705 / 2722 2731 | 4.3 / 179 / 191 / 185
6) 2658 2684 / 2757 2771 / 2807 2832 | 4.0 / 176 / 215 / 200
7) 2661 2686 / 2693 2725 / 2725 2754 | 1.9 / 173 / 197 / 186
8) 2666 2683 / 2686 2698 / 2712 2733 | 5.3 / 178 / 200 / 186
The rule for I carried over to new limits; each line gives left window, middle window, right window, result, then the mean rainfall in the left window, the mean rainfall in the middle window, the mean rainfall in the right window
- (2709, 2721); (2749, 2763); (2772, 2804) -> 0.22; 205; 168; 205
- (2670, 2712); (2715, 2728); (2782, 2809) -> -0.16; 154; 197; 211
